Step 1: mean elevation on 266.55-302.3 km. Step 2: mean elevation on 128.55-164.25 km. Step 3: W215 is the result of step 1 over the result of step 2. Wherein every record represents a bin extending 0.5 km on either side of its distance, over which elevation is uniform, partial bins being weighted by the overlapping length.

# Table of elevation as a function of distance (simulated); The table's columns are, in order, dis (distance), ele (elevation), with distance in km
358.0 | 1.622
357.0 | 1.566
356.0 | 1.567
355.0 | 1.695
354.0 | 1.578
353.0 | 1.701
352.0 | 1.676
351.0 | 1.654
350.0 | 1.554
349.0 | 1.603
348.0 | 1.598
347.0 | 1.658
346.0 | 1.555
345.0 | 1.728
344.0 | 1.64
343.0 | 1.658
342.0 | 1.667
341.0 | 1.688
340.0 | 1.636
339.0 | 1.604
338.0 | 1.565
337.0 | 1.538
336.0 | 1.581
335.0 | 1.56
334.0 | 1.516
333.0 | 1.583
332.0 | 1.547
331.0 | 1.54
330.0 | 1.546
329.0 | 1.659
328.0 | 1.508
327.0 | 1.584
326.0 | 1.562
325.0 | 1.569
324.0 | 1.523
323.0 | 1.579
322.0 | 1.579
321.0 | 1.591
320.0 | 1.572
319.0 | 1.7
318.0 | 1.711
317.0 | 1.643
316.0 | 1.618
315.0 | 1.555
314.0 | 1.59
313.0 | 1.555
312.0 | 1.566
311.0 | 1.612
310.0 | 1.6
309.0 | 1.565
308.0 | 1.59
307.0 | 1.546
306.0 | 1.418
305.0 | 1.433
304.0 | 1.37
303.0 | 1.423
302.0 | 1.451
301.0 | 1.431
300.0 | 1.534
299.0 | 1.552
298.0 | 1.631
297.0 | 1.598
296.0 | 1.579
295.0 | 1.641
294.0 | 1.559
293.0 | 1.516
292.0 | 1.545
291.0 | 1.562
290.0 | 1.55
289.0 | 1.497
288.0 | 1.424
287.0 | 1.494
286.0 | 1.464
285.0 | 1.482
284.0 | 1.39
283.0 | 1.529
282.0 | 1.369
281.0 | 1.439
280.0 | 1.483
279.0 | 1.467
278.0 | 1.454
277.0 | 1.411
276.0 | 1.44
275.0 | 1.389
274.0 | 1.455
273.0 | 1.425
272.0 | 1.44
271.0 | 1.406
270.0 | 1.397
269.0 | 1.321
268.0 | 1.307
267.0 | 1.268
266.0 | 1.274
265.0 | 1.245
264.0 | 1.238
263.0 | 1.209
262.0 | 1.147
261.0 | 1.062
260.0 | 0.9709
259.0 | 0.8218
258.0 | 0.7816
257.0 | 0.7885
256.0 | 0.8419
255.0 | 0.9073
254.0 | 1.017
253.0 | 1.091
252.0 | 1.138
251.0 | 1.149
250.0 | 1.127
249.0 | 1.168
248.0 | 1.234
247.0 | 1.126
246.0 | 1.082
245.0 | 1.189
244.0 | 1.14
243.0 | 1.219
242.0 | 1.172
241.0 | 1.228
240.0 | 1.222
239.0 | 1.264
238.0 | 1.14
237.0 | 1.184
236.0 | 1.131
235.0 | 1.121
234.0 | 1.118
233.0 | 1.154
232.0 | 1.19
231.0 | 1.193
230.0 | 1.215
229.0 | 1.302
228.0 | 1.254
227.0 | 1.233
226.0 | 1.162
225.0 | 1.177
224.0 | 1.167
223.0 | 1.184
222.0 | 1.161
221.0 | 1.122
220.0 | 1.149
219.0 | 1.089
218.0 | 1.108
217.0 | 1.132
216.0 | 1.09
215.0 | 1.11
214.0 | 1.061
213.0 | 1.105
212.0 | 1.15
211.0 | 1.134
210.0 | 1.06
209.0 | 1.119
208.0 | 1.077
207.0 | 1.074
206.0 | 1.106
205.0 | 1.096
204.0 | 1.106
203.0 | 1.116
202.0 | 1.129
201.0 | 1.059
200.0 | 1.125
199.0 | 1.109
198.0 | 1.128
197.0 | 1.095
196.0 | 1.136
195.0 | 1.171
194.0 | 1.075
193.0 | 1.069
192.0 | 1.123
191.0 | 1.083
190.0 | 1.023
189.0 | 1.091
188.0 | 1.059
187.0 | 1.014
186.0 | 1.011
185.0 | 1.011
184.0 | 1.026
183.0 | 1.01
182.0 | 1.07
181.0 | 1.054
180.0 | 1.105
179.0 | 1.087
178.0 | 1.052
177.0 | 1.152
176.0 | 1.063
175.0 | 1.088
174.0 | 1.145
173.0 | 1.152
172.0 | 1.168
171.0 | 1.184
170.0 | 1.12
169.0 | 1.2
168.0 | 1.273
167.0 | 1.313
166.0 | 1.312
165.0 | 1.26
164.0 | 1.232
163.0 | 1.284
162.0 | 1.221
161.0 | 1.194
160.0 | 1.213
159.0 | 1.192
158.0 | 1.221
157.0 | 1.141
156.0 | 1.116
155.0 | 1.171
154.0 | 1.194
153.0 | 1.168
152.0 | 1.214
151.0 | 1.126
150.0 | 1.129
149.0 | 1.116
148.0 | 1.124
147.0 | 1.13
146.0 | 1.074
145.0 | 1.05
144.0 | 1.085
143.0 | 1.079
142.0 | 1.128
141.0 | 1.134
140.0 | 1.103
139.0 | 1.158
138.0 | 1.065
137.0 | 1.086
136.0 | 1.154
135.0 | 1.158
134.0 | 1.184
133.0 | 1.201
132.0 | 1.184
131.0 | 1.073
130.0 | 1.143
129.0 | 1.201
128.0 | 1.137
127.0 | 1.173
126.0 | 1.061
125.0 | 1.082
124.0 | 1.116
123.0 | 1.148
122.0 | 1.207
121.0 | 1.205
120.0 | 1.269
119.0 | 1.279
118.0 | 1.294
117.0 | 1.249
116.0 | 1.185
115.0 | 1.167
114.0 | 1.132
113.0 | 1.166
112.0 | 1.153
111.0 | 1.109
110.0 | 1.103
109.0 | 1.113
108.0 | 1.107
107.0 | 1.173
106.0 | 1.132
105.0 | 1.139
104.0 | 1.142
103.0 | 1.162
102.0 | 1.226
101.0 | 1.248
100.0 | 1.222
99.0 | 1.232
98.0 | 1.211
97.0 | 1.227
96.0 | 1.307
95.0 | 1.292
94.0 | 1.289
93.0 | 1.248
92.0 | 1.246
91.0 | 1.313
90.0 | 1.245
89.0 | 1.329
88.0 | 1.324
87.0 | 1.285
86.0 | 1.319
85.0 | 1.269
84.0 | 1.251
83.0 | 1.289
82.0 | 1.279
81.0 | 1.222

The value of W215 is 1.28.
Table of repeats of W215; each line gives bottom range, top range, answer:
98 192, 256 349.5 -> 1.29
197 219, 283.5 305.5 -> 1.36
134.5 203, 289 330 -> 1.38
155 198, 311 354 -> 1.41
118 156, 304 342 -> 1.38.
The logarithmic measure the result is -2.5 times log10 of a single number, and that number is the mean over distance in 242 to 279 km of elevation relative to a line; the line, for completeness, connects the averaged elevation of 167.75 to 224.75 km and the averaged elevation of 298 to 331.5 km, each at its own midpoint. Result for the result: 0.139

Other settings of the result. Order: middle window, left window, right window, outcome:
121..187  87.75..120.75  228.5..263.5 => 0.03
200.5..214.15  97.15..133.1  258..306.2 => 0.18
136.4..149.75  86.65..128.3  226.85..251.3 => 0.09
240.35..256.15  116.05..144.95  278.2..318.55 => 0.25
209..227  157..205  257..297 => 0.08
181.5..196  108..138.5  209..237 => 0.09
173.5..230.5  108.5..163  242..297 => 0.11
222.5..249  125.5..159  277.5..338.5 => 0.15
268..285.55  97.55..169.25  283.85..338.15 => 0.04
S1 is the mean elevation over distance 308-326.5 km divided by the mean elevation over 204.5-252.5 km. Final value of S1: 1.4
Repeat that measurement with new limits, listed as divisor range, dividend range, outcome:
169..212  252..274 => 1.05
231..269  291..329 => 1.39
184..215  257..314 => 1.30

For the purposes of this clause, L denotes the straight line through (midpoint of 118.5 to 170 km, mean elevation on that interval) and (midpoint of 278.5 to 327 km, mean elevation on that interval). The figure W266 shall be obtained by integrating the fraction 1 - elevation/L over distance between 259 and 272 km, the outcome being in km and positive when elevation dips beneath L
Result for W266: 2.0 km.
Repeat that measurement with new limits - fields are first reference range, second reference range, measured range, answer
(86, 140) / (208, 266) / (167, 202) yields 1.6 km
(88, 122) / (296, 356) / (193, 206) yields 2.5 km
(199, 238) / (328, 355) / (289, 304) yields -1.0 km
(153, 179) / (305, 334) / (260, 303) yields 1.6 km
